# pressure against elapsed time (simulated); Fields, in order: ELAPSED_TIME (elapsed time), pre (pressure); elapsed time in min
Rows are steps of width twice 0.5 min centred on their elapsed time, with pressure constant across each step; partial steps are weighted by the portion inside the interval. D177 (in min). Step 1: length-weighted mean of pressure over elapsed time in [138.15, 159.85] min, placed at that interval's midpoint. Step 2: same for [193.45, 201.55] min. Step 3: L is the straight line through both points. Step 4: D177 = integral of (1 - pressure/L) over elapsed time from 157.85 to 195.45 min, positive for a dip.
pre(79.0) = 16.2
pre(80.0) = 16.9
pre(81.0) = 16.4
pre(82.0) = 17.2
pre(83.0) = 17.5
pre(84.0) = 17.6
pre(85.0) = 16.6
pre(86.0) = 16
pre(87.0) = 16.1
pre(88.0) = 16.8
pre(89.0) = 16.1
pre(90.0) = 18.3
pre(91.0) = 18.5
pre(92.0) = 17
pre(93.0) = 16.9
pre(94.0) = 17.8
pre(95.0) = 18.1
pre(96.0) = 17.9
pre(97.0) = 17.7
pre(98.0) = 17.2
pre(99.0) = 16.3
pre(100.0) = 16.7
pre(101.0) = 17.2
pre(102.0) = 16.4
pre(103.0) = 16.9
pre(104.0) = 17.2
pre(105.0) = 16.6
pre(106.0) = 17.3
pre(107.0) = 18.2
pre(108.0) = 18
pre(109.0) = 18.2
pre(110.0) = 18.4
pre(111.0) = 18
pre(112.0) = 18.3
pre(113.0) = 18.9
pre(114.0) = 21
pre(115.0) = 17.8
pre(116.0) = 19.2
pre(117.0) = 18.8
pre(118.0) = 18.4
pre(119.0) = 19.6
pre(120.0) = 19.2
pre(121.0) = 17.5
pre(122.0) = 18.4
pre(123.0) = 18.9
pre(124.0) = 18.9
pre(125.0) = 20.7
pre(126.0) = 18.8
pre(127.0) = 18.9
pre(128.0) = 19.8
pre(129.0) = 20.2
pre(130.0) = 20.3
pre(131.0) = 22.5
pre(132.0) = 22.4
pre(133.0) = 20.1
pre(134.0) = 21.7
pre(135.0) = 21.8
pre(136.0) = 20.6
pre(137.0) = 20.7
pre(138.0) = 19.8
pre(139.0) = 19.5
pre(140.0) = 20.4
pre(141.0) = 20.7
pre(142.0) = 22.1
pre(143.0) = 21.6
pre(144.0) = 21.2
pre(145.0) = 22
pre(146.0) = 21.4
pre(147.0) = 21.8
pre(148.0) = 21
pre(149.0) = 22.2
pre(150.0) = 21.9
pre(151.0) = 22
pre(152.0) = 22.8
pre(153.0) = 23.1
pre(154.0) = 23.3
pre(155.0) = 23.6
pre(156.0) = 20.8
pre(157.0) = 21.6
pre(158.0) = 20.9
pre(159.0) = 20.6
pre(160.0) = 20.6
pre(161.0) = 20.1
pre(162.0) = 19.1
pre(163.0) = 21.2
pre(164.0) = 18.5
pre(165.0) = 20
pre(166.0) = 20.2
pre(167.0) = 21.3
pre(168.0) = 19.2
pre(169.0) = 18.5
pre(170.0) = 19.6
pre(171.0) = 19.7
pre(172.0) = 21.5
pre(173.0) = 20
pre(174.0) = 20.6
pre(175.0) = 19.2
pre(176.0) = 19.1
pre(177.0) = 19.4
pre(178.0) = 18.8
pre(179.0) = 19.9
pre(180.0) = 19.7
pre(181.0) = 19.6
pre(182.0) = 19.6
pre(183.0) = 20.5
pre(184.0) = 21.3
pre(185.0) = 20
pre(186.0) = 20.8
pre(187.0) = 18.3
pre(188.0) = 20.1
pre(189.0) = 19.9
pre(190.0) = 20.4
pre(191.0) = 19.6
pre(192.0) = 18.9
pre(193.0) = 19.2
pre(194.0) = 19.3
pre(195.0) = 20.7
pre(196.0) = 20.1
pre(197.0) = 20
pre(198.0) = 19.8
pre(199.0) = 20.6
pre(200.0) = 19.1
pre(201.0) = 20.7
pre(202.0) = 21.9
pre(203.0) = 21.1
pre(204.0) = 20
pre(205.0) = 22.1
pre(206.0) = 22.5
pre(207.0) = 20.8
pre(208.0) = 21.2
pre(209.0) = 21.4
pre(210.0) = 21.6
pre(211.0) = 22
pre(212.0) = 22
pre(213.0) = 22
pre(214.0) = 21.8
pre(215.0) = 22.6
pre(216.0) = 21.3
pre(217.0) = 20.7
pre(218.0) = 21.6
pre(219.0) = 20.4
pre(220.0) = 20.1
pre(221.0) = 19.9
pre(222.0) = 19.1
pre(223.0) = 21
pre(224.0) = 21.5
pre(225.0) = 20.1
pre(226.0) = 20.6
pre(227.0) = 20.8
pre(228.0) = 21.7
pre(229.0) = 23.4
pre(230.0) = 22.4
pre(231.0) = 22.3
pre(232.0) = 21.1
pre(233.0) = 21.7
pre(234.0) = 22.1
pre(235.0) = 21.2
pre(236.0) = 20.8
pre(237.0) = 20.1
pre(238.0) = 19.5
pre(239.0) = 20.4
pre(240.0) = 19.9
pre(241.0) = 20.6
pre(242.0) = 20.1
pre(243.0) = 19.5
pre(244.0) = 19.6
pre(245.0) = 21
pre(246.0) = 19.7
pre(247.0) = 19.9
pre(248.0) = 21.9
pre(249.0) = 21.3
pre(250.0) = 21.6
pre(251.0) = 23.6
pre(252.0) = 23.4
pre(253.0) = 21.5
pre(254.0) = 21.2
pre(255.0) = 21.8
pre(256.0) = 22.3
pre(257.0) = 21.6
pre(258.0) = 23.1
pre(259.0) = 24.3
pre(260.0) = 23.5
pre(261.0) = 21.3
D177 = 1.5 min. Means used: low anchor 21.6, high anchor 20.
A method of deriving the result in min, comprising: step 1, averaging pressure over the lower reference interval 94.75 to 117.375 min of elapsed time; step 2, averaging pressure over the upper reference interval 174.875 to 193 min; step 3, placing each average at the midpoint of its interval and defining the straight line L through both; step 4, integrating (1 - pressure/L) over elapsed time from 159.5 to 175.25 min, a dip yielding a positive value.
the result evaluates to -0.5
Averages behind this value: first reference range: 17.8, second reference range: 19.7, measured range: 20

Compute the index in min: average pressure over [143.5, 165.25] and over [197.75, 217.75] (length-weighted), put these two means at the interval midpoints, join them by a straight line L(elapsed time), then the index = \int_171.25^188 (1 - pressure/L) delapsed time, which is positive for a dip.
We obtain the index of 1.1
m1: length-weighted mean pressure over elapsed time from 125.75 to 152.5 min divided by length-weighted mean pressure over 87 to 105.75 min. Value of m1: 1.2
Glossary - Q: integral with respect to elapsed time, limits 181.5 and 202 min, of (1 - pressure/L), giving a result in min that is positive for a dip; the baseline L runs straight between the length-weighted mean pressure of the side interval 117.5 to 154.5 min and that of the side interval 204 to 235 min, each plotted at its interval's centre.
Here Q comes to 1.1 min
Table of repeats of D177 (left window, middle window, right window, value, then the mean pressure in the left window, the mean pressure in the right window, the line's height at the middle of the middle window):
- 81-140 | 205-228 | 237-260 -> -0.6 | 18.5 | 21.3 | 20.6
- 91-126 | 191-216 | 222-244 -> -0.8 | 18.1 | 20.9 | 20.2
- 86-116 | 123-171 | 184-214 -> -4.6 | 17.6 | 20.6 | 19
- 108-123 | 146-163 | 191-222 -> -1.7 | 18.7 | 20.8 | 19.6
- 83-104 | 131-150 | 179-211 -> -2.7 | 17.1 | 20.4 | 18.6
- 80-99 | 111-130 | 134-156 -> 0.5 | 17.2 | 21.6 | 19.6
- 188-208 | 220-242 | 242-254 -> -0.1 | 20.4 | 21.1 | 20.9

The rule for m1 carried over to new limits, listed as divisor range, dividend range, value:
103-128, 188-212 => 1.11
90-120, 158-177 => 1.11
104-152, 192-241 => 1.05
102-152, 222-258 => 1.07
